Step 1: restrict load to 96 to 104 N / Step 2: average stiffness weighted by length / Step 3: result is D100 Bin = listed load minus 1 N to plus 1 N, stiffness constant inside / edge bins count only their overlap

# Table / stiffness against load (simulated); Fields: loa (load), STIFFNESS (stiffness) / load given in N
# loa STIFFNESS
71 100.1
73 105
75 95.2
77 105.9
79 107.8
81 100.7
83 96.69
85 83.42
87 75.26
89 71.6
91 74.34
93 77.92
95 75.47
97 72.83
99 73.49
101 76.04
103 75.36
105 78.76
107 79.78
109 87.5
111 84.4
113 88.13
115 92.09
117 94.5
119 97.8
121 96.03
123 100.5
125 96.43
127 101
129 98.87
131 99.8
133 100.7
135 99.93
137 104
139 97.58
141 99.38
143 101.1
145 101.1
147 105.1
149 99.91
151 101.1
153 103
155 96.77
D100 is 74.4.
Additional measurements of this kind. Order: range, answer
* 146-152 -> 102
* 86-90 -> 73.4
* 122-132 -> 99.3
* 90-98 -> 75.1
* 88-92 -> 73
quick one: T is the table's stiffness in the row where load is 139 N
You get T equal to 97.58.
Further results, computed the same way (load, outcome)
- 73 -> 105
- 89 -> 71.6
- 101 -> 76.04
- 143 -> 101.1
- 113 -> 88.13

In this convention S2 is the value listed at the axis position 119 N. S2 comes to 97.8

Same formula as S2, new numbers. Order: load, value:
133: 100.7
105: 78.76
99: 73.49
